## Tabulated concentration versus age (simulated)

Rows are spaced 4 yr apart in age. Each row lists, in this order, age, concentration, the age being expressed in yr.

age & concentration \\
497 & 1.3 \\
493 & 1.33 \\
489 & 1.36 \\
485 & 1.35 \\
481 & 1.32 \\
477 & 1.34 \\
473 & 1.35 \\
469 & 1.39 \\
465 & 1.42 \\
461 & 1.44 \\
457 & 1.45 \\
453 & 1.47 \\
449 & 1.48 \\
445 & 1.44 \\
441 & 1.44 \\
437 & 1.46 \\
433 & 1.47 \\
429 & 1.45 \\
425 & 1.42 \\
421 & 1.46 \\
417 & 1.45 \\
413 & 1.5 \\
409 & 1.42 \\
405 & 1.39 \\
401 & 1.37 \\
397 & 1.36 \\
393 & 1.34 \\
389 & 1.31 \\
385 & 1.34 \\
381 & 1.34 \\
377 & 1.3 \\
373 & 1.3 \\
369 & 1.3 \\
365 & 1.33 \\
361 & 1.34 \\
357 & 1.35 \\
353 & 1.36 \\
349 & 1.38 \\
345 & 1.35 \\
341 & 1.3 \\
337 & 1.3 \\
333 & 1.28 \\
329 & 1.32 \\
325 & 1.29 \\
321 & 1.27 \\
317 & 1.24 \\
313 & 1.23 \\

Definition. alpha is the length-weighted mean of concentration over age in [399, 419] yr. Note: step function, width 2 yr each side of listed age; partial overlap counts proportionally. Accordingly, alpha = 1.43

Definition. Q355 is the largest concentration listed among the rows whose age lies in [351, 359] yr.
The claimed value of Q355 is 1.36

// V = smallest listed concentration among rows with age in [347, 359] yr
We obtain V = 1.35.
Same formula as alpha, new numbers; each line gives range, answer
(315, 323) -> 1.25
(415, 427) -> 1.44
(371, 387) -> 1.32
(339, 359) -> 1.35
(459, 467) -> 1.43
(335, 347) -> 1.32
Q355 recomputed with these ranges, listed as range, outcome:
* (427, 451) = 1.48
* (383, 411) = 1.42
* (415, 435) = 1.47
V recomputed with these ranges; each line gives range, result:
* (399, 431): 1.37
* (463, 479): 1.34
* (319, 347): 1.27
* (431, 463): 1.44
